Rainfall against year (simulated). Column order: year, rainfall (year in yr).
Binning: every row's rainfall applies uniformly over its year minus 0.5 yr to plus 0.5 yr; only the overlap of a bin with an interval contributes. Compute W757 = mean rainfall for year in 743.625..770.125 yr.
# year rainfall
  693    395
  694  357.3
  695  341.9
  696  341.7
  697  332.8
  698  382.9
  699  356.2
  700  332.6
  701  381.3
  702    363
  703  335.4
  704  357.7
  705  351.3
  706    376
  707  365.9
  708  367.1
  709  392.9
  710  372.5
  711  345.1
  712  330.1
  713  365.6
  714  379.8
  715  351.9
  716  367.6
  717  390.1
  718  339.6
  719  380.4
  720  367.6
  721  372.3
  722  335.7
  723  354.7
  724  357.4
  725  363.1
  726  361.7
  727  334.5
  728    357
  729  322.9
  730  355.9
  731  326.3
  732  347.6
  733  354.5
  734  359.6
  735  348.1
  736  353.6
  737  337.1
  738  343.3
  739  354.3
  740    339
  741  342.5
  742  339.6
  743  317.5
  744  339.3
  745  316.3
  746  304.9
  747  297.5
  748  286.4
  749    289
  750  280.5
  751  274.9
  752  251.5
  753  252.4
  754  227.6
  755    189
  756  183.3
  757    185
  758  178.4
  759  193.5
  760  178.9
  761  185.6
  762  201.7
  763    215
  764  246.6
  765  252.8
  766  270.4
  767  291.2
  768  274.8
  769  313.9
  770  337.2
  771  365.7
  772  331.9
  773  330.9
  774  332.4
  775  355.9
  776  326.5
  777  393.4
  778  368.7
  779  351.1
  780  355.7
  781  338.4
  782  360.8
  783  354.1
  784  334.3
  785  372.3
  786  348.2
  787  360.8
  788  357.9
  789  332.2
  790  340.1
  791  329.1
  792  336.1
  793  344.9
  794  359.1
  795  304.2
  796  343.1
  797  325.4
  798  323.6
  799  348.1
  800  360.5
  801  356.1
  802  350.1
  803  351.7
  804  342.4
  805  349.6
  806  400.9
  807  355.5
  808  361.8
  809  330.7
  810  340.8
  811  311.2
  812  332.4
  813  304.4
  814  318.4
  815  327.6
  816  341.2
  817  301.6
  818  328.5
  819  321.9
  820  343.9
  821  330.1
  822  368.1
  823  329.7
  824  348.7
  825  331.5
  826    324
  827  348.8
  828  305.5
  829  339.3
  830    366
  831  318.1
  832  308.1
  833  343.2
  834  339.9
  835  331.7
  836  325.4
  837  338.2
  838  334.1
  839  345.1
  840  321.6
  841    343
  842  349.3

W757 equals 251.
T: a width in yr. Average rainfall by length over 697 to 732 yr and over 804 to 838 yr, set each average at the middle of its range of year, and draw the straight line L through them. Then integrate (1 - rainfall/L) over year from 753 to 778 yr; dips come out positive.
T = 5.8 yr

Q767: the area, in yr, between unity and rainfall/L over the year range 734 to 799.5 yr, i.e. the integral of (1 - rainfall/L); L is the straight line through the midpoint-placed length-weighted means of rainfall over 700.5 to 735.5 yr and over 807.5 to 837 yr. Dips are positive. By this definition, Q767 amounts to 7.3 yr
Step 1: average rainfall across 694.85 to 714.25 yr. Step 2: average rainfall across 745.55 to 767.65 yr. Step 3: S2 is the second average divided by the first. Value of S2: 0.66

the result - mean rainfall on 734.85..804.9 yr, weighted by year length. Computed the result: 310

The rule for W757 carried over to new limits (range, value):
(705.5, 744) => 354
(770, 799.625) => 346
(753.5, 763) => 193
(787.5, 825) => 339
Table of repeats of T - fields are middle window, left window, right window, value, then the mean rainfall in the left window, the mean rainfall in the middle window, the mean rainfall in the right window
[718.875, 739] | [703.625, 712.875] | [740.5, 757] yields -2.04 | 362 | 351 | 278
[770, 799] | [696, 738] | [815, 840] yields -0.26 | 356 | 345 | 333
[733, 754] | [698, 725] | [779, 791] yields 2.43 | 362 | 315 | 350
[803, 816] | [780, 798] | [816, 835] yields -0.09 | 343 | 340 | 333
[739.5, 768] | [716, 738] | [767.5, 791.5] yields 7.39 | 353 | 259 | 344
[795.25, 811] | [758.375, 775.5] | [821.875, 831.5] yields -1.78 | 274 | 347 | 337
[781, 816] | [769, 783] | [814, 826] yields -0.25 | 349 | 343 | 333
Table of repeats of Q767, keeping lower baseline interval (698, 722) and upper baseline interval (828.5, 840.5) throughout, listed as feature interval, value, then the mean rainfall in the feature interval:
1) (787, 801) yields 0.1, 340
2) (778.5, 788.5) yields -0.2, 353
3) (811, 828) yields 0.4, 330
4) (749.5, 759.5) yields 3.7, 222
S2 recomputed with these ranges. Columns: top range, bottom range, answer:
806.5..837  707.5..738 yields 0.93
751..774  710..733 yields 0.71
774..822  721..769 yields 1.17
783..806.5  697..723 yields 0.96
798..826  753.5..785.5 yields 1.18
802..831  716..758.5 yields 1.06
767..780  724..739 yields 0.97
